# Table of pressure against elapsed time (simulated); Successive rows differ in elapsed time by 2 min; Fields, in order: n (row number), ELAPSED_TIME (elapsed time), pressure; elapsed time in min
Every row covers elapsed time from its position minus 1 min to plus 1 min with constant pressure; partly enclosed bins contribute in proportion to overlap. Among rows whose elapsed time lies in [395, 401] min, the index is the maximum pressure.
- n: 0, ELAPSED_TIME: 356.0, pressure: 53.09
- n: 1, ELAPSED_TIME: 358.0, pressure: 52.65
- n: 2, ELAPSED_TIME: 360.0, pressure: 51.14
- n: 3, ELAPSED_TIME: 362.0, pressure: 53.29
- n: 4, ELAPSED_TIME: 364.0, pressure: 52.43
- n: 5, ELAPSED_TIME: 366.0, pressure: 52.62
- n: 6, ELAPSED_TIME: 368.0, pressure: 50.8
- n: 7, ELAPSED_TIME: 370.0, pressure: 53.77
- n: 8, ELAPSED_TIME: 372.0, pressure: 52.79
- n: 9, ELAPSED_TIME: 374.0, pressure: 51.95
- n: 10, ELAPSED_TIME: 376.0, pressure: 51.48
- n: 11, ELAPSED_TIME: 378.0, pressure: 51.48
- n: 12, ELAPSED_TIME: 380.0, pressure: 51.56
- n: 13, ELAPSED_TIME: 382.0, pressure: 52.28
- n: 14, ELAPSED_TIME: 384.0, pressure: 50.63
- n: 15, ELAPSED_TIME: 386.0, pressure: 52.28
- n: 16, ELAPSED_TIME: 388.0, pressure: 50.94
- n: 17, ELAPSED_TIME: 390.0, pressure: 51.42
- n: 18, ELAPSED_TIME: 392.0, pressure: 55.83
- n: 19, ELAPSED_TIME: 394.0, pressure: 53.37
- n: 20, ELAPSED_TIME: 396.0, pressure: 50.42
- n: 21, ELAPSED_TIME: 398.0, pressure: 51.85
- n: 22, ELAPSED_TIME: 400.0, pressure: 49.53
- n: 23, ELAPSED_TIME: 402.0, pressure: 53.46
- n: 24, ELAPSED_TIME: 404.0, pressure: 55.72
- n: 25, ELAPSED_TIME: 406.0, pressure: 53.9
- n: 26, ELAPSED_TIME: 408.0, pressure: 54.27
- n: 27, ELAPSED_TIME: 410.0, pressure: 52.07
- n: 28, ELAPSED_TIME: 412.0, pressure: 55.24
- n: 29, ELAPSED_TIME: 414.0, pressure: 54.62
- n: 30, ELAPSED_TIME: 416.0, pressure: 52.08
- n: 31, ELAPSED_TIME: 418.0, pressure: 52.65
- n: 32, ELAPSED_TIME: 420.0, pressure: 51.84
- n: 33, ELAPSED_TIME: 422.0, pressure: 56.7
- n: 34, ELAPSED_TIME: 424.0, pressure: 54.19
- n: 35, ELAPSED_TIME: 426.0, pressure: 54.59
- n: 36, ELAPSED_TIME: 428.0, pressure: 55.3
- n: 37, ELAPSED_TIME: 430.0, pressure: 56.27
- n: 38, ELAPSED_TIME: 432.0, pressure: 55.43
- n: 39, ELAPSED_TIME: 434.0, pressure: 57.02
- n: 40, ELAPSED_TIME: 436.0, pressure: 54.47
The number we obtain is 51.85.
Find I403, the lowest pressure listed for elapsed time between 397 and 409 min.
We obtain 49.53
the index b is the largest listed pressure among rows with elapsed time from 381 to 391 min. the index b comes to 52.28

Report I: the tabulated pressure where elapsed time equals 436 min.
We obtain 54.47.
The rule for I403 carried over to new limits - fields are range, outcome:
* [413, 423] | 51.84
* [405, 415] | 52.07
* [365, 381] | 50.8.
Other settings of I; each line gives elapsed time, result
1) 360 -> 51.14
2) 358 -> 52.65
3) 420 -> 51.84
